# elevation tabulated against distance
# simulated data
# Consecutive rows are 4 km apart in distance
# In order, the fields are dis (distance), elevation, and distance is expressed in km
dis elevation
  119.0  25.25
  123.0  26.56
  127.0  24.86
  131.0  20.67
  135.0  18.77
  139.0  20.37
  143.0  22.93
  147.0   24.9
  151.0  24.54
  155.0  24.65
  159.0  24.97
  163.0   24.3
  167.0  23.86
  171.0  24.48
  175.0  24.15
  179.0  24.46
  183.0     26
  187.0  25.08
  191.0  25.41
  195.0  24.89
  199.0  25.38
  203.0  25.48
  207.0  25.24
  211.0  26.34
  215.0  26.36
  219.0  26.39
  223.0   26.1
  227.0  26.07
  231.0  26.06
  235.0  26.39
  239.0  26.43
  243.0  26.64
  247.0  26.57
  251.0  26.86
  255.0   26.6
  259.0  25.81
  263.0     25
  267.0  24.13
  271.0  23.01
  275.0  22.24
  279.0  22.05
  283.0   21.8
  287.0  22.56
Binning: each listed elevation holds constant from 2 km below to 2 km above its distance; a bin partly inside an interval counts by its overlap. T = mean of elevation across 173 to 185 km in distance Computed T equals 24.9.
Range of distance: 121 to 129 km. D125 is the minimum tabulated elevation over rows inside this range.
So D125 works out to 24.86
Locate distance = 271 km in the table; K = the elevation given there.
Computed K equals 23.01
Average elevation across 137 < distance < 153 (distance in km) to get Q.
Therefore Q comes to 23.2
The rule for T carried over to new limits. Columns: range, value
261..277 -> 23.6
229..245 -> 26.4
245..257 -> 26.7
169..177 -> 24.3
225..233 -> 26.1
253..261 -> 26.2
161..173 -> 24.2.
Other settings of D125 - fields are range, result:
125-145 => 18.77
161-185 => 23.86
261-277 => 22.24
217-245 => 26.06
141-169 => 22.93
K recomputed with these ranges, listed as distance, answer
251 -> 26.86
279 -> 22.05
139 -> 20.37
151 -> 24.54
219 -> 26.39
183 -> 26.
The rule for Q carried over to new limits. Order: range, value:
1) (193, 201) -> 25.1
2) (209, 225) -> 26.3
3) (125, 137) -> 21.4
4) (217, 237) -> 26.2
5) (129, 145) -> 20.7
